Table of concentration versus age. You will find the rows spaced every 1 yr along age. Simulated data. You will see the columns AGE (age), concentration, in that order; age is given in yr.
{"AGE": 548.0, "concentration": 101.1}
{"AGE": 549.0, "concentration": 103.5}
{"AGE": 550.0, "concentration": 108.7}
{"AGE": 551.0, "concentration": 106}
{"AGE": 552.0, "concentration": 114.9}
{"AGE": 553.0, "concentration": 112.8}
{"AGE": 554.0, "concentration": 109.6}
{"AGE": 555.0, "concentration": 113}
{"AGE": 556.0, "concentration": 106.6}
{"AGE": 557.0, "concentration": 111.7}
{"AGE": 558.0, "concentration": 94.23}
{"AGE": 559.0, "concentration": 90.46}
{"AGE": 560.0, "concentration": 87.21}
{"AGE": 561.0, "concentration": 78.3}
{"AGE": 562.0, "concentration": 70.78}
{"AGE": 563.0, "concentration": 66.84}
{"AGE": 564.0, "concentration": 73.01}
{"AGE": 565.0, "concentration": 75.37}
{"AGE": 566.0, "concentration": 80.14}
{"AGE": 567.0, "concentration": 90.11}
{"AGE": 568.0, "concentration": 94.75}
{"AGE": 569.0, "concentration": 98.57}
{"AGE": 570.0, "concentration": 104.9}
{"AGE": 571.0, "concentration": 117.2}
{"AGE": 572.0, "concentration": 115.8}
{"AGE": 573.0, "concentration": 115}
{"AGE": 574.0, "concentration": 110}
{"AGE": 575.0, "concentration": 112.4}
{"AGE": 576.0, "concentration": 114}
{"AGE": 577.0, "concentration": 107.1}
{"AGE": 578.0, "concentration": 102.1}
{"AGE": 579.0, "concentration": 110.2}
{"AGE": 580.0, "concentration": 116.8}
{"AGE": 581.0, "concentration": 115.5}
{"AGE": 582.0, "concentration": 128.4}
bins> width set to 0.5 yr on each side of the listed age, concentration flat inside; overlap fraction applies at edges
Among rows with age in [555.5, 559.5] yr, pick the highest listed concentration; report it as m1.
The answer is 111.7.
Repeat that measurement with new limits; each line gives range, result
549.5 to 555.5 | 114.9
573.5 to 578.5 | 114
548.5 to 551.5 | 108.7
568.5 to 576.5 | 117.2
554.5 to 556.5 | 113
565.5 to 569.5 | 98.57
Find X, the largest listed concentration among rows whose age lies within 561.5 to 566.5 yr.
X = 80.14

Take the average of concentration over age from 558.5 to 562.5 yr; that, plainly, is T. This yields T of 81.7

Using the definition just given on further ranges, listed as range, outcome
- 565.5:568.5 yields 88.3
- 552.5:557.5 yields 111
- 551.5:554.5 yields 112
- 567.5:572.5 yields 106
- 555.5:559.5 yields 101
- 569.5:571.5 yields 111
